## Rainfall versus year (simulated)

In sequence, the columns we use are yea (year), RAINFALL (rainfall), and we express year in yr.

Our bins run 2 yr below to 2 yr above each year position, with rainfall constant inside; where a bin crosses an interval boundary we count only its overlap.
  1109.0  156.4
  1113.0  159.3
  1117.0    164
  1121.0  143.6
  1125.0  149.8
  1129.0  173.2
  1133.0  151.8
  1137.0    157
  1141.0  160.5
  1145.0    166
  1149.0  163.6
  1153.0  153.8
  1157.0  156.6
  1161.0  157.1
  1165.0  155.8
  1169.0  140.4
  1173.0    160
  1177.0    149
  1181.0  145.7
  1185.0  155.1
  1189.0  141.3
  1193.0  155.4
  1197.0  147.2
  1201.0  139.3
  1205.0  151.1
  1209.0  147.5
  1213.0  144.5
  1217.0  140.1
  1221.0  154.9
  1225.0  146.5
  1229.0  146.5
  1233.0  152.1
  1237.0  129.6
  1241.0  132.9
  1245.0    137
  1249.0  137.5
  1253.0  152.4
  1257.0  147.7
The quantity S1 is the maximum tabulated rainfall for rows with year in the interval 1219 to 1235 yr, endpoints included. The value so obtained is 154.9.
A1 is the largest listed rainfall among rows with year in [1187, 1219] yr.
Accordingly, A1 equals 155.4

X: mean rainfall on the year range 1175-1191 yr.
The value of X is 148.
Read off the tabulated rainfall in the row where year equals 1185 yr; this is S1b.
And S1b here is 155.1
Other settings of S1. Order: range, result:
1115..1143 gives 173.2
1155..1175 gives 160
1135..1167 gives 166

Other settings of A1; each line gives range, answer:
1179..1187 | 155.1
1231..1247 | 152.1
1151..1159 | 156.6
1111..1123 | 164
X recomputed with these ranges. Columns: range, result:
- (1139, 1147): 163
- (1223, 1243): 142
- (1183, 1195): 151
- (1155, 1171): 152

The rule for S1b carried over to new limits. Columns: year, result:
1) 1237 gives 129.6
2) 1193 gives 155.4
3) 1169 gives 140.4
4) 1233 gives 152.1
